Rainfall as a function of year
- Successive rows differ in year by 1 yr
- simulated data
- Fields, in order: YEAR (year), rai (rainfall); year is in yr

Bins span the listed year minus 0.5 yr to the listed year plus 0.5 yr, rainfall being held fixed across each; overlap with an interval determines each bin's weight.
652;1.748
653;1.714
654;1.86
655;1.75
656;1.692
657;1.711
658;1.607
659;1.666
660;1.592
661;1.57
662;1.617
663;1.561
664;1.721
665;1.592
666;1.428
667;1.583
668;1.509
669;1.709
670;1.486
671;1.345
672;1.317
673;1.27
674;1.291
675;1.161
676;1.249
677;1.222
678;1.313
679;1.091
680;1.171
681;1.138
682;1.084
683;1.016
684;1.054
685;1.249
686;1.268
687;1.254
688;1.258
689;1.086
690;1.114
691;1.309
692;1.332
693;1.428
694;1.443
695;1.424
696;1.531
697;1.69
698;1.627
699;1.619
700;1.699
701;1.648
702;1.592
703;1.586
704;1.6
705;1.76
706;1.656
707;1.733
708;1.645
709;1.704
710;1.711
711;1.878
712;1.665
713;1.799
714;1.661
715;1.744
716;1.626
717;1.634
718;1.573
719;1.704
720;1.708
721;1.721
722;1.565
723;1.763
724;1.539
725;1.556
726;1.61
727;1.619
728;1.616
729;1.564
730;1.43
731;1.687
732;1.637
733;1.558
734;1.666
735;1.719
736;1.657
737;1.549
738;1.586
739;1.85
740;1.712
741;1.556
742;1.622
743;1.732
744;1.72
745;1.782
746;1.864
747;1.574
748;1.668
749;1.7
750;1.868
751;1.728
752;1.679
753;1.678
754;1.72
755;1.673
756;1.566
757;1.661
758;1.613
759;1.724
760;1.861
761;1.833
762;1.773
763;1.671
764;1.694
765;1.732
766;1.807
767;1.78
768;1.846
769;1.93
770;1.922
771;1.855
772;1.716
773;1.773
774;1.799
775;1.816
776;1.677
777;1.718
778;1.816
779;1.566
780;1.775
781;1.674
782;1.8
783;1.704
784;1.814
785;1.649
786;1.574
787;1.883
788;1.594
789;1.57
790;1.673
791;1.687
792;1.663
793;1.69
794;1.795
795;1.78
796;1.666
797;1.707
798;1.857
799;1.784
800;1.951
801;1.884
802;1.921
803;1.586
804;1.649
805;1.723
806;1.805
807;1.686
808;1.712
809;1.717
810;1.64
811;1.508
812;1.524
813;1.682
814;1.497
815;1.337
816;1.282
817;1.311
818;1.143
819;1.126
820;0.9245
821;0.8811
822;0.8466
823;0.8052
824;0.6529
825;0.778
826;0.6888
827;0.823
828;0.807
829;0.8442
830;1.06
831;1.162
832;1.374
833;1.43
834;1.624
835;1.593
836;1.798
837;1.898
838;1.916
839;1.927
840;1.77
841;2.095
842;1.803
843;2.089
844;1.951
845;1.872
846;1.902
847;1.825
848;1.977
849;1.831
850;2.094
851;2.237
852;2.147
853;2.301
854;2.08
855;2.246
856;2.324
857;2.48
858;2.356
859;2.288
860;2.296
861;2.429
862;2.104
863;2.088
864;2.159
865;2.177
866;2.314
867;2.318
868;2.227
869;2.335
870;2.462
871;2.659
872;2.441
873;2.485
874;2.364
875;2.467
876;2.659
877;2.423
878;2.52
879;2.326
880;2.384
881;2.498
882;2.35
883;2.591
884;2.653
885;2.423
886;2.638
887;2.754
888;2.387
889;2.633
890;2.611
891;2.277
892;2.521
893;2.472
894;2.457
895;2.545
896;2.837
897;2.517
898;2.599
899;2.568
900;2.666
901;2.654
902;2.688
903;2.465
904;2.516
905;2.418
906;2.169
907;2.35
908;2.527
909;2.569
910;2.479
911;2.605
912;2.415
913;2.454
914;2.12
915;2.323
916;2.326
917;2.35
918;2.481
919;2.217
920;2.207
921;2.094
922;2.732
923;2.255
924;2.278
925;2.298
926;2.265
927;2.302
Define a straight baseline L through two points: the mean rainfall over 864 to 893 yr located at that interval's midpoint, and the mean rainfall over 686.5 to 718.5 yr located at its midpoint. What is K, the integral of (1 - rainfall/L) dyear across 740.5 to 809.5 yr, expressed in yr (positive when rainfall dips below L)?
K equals 6.87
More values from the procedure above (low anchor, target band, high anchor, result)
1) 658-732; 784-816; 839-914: 4.9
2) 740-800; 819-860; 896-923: 9.1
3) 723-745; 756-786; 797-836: -4.7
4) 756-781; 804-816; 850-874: 2.3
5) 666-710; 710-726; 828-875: -1.7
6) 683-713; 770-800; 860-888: 3.3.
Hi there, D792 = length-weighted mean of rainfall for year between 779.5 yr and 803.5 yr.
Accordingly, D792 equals 1.74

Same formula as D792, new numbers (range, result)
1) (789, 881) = 1.81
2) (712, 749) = 1.66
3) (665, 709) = 1.4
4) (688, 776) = 1.66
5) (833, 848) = 1.85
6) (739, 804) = 1.74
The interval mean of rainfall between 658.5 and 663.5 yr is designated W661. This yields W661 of 1.6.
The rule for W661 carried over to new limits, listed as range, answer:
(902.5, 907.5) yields 2.38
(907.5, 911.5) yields 2.54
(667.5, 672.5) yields 1.47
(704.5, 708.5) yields 1.7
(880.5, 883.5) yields 2.48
